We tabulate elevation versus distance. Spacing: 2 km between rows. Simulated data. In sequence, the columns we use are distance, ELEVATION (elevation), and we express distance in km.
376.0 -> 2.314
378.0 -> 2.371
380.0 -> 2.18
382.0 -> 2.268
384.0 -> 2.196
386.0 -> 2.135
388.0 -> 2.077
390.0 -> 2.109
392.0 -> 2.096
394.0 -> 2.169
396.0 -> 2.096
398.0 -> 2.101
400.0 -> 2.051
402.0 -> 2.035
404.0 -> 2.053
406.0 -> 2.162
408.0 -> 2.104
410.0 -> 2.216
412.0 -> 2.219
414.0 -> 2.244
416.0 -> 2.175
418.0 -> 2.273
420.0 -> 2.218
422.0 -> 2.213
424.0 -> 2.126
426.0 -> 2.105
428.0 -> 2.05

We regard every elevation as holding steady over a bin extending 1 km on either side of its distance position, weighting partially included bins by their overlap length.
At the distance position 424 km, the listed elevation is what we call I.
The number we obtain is 2.126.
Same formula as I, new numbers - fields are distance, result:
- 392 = 2.096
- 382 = 2.268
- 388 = 2.077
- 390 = 2.109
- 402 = 2.035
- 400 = 2.051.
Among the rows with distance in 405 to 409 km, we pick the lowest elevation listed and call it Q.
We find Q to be 2.104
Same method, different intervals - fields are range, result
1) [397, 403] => 2.035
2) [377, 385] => 2.18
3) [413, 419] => 2.175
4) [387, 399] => 2.077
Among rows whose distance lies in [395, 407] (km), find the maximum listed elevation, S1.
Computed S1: 2.162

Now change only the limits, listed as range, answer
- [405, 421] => 2.273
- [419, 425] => 2.218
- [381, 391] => 2.268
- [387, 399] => 2.169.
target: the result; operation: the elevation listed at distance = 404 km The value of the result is 2.053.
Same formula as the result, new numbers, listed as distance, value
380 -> 2.18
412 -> 2.219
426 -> 2.105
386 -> 2.135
